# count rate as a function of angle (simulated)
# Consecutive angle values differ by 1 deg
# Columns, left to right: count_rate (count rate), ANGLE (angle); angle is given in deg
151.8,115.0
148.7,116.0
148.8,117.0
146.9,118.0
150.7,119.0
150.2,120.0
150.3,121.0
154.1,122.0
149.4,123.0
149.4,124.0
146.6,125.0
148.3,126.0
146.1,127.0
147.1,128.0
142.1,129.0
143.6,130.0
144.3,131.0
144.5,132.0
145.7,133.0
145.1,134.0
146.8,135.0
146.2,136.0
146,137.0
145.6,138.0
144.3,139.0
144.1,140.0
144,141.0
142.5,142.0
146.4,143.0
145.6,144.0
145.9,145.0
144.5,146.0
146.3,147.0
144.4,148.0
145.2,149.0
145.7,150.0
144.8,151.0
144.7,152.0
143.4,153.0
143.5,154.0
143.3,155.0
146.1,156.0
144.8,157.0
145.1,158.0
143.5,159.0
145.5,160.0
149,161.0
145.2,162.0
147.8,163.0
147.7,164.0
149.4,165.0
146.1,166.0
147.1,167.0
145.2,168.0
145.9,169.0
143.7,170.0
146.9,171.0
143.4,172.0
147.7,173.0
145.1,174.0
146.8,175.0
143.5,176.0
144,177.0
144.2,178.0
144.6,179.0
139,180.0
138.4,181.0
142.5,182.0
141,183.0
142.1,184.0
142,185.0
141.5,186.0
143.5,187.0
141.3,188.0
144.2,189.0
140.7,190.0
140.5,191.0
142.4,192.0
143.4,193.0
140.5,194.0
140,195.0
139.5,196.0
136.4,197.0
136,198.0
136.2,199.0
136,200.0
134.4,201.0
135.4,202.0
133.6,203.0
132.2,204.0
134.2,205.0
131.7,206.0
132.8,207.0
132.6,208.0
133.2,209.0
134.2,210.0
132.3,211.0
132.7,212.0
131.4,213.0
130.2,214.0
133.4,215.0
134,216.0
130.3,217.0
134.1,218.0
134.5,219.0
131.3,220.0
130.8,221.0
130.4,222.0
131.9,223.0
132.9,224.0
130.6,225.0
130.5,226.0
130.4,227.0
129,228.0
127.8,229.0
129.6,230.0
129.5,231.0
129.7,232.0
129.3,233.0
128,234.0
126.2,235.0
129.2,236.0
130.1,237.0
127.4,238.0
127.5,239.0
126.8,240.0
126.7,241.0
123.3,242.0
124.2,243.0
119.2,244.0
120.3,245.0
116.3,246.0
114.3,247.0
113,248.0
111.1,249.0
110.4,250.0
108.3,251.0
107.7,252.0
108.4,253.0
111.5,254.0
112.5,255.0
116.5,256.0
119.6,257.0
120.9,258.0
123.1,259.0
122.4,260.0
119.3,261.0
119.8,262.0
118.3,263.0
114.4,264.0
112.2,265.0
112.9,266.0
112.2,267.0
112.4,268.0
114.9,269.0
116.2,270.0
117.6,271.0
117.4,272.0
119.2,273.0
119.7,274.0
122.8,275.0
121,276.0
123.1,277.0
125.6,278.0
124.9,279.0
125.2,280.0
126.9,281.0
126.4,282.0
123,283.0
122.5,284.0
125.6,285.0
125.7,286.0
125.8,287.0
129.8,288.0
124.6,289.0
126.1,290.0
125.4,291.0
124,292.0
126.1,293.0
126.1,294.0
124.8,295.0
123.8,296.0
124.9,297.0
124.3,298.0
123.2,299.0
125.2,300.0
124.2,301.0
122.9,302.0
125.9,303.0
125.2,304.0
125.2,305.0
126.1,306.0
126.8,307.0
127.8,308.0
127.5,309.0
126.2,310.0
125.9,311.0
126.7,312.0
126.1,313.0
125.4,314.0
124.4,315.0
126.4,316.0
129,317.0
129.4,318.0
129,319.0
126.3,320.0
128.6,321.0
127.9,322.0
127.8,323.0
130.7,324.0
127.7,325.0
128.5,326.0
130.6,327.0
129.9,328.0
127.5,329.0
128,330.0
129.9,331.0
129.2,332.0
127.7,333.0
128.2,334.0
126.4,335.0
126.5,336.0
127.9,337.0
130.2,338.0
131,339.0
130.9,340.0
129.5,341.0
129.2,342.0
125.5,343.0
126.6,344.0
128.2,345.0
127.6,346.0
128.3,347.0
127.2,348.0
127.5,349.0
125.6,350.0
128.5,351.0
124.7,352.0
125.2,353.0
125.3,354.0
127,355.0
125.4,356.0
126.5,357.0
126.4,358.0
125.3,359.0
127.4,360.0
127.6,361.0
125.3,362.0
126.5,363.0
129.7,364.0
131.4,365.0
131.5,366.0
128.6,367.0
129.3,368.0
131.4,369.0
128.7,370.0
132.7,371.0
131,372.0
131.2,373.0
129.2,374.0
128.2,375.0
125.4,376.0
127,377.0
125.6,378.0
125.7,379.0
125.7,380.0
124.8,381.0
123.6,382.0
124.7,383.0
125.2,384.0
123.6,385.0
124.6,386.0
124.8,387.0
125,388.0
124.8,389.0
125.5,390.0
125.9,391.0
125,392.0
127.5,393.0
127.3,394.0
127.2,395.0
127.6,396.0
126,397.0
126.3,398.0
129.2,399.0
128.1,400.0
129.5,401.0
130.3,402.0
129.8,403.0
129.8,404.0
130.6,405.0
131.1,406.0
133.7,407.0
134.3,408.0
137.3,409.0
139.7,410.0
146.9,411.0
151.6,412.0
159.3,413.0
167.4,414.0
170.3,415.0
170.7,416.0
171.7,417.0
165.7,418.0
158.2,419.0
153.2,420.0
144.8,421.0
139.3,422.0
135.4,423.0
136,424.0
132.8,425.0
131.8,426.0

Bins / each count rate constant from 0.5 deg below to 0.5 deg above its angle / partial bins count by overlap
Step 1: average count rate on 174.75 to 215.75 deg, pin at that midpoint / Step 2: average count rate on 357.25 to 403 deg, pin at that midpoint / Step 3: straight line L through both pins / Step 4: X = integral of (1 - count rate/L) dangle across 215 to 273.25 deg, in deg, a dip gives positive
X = 5.6 deg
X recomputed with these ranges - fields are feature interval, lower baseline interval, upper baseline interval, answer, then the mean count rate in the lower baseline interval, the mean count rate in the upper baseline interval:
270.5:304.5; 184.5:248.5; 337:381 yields 1.5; 132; 128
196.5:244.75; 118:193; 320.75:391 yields 3.0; 145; 128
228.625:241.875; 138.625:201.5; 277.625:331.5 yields 0.7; 143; 126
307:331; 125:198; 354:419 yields 1.5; 144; 133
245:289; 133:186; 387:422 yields 7.3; 145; 139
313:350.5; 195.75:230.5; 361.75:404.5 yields 0.3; 133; 127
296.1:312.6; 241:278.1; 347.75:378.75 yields -0.5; 117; 128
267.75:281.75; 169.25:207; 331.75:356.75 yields 1.3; 140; 128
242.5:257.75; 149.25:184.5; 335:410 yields 2.6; 145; 128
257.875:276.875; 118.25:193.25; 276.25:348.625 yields 2.1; 145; 127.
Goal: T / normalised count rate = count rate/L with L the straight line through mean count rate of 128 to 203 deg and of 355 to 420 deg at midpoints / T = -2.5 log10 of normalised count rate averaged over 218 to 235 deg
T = 0.082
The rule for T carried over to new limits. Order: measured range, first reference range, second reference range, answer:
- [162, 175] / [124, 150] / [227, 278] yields -0.06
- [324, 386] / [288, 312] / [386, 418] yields 0.03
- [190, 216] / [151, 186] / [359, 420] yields 0.06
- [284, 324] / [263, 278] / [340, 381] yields -0.04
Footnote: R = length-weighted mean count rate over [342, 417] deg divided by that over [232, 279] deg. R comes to 1.1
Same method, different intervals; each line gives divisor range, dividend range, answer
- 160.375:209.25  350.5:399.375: 0.90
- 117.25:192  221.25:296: 0.84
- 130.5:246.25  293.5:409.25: 0.92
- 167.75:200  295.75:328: 0.89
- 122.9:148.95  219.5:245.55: 0.88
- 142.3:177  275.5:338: 0.87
